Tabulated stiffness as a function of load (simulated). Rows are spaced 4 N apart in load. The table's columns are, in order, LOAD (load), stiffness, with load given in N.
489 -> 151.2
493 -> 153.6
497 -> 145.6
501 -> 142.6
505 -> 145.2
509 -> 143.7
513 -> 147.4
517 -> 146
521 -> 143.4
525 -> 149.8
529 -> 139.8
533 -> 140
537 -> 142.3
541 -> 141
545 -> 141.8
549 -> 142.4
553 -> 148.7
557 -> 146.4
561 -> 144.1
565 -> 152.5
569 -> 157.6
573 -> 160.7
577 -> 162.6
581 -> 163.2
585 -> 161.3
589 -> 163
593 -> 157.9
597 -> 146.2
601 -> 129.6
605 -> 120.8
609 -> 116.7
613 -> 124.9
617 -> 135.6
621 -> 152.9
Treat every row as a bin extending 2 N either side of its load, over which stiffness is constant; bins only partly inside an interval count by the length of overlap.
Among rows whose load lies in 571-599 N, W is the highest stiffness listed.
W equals 163.2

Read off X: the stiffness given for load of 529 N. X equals 139.8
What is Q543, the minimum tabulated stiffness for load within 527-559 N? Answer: 139.8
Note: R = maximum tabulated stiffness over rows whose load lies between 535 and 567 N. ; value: 152.5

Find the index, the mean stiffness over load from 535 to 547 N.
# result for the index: 142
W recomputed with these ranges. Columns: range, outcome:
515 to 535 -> 149.8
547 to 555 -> 148.7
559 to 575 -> 160.7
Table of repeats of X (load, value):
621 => 152.9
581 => 163.2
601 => 129.6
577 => 162.6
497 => 145.6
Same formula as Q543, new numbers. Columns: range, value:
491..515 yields 142.6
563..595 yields 152.5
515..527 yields 143.4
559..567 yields 144.1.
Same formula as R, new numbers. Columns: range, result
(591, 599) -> 157.9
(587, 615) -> 163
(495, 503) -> 145.6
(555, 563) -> 146.4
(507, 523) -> 147.4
